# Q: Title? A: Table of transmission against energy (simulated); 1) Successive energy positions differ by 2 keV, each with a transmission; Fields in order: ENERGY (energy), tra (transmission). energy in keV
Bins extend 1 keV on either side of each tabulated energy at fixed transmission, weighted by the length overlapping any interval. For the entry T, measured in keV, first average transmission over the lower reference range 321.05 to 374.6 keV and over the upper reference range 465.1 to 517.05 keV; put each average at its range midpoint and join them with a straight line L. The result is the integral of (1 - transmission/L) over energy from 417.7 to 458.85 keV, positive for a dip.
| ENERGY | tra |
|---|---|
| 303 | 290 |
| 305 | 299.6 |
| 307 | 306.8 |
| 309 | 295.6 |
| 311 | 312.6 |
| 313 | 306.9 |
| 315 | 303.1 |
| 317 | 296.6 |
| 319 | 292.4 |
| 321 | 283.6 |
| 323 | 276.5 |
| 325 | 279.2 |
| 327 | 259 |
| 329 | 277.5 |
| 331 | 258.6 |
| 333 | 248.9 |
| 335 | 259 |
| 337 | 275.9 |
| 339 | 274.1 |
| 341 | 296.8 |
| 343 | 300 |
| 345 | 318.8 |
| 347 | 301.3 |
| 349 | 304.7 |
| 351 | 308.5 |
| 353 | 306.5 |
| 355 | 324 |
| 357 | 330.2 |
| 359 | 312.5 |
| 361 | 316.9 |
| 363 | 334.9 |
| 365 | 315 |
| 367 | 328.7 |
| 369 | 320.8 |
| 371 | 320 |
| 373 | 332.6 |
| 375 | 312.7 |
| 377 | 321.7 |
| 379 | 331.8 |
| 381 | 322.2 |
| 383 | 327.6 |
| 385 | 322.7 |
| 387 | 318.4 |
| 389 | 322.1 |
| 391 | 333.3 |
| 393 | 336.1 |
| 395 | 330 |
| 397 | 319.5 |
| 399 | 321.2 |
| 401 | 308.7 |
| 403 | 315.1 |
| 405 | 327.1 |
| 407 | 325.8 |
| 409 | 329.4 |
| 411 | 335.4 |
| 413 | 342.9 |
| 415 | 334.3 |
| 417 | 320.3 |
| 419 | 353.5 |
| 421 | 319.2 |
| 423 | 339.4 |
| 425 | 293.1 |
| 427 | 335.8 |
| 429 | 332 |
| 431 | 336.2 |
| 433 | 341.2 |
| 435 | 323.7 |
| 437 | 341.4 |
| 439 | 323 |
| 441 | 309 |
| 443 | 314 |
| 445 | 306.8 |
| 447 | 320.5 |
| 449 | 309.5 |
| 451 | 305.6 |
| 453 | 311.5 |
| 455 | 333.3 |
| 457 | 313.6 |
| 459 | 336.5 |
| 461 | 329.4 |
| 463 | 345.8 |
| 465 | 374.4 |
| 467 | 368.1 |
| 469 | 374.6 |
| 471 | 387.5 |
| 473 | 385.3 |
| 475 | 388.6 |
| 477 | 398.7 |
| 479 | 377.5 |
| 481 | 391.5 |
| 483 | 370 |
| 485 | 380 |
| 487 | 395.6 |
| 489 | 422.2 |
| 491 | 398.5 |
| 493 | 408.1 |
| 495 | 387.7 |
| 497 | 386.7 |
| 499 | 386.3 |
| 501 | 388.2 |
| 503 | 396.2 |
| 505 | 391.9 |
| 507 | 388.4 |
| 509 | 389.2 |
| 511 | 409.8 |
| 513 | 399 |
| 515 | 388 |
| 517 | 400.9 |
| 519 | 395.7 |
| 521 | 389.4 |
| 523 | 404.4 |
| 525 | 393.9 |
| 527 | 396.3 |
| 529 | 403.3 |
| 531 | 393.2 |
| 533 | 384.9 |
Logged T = 3.8 keV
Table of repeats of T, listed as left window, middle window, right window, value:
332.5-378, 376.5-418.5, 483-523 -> 0.8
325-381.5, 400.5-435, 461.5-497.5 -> 1.6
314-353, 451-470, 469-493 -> 1.8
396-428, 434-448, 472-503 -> 1.2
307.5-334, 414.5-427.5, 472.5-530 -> 0.7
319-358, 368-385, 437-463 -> -1.4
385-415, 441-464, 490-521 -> 2.6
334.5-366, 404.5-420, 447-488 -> 0.0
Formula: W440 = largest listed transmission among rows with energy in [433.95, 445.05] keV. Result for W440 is 341.4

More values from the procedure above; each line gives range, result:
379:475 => 388.6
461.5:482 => 398.7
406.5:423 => 353.5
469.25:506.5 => 422.2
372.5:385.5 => 332.6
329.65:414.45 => 342.9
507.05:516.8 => 409.8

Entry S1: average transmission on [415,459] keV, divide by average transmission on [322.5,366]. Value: 1.10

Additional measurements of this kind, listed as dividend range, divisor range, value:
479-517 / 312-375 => 1.31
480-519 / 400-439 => 1.20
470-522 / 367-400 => 1.21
